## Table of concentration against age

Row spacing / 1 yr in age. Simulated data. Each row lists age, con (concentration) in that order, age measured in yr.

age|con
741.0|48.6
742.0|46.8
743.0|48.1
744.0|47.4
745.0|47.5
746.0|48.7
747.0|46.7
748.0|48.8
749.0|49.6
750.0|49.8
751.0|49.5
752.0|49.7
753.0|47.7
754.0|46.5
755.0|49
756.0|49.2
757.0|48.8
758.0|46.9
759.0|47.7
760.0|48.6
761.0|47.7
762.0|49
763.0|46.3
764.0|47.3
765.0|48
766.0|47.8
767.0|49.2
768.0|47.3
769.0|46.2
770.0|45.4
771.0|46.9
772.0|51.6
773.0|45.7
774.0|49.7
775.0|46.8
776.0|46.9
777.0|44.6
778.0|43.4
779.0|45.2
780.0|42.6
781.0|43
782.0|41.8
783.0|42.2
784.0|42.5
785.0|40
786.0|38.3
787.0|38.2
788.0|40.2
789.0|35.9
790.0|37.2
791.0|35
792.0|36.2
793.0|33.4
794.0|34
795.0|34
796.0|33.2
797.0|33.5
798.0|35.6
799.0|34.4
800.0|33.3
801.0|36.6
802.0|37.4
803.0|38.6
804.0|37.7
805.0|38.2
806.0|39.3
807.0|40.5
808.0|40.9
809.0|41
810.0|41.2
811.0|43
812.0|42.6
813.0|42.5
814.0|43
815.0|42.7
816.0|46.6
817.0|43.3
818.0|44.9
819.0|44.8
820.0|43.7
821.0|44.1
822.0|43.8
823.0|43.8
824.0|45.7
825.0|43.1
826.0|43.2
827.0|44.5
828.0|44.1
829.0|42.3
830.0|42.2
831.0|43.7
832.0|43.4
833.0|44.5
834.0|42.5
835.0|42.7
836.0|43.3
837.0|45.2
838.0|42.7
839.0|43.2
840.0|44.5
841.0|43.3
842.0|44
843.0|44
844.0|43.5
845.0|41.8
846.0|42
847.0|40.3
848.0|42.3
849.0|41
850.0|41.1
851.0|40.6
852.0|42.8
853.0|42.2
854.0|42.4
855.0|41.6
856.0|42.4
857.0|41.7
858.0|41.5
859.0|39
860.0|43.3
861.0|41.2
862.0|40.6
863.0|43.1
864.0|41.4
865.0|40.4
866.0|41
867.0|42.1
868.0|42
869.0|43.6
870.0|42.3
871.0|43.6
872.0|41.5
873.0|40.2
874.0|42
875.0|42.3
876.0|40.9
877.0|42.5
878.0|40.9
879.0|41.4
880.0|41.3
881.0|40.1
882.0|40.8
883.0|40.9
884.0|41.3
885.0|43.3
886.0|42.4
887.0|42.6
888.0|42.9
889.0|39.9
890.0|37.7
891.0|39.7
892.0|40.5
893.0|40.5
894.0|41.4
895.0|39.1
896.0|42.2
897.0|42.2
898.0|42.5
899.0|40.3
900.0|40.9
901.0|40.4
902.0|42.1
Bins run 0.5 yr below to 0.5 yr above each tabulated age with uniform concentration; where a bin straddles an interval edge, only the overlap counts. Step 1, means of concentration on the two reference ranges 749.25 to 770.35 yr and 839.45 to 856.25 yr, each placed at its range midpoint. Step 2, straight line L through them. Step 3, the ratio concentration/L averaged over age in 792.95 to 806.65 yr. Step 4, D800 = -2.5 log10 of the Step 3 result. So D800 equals 0.26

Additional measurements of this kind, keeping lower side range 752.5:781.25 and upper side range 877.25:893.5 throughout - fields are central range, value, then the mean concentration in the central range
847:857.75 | 0.03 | 41.7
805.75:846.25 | 0.02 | 43.2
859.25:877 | 0.00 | 41.8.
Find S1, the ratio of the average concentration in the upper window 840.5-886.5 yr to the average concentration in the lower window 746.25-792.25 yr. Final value 0.92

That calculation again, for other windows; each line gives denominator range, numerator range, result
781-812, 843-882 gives 1.10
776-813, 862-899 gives 1.06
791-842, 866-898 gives 1.01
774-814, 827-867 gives 1.08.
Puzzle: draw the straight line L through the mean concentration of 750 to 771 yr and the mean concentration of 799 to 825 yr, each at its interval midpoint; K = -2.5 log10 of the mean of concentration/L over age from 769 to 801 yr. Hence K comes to 0.12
